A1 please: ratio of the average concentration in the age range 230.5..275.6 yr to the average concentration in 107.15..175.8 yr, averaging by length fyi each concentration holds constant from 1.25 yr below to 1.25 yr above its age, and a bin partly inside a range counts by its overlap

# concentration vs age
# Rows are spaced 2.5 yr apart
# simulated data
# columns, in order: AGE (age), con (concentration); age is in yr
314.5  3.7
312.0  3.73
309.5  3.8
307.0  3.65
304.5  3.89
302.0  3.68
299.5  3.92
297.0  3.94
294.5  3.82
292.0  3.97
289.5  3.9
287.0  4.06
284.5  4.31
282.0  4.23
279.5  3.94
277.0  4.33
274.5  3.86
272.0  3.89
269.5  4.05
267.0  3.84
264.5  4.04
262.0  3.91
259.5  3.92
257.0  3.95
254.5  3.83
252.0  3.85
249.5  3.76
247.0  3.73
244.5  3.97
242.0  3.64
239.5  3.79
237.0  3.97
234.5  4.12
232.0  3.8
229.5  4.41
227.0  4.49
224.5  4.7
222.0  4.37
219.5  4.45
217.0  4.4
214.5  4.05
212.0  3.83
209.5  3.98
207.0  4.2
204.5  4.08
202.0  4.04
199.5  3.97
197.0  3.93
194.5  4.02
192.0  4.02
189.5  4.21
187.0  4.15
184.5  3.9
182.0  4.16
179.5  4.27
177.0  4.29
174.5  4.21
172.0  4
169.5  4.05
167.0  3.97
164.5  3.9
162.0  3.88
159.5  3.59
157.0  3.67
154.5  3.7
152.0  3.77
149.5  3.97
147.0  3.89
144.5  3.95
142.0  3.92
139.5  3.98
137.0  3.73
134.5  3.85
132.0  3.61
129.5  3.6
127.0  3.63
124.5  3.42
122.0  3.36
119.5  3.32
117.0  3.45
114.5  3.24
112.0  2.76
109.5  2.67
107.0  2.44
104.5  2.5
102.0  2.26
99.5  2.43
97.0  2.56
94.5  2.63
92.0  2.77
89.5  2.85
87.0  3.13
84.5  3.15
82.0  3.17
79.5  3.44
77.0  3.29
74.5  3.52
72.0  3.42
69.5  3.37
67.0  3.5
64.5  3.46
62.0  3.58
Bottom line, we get 1.06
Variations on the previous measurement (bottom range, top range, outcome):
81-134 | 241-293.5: 1.31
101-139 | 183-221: 1.27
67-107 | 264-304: 1.34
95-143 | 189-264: 1.27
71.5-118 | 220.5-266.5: 1.37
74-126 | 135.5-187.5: 1.33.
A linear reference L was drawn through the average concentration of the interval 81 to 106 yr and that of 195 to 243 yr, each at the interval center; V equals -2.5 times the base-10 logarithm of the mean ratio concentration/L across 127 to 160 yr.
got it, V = -0.154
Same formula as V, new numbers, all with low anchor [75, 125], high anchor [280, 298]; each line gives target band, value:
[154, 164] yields -0.14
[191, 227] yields -0.17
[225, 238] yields -0.14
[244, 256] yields 0.00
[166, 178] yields -0.22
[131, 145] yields -0.21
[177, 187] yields -0.21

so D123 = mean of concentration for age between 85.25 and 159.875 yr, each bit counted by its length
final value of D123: 3.28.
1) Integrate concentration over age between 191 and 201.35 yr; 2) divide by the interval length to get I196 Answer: 3.99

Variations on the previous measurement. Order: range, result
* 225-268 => 3.96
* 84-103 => 2.71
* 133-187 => 3.94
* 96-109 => 2.45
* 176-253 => 4.08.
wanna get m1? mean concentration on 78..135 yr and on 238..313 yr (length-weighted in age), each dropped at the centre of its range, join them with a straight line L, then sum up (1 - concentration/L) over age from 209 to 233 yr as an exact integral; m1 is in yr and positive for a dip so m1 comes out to -4.2 yr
